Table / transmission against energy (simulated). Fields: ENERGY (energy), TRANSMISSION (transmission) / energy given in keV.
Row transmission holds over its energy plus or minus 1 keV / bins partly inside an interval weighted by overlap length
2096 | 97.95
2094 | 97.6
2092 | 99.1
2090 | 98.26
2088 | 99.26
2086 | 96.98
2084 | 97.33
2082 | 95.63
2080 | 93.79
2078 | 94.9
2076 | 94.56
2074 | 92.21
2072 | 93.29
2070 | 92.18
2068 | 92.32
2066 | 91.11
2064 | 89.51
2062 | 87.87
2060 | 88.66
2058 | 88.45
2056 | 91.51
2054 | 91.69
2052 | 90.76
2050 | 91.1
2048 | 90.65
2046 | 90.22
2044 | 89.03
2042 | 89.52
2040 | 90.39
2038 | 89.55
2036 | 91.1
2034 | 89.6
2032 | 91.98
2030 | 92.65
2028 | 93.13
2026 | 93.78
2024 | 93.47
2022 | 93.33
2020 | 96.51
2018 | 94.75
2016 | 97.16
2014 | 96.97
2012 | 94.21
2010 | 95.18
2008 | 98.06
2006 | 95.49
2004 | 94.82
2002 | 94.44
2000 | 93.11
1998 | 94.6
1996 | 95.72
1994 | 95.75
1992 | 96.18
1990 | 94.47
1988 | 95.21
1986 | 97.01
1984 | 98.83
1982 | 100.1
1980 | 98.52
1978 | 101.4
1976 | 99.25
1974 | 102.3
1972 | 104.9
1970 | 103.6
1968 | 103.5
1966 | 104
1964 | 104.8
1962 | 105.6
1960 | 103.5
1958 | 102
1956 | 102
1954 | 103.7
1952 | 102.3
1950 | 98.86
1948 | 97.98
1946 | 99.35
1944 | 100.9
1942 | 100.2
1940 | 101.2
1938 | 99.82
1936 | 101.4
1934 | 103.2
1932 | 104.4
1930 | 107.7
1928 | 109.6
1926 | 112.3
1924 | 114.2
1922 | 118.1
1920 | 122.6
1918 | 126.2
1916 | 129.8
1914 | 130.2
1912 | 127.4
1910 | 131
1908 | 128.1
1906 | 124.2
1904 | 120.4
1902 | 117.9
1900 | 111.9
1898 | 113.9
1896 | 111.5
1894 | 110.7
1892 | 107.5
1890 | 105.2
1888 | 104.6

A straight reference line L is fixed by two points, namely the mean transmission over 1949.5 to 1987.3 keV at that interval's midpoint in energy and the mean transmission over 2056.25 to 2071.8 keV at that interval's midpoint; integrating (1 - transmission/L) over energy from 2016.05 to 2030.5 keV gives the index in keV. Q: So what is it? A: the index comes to 0.2 keV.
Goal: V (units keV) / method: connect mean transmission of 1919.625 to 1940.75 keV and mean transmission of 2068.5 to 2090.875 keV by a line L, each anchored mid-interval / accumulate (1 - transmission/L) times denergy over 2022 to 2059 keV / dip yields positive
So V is 2.8 keV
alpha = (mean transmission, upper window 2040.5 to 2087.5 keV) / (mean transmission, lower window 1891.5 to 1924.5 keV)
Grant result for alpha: 0.76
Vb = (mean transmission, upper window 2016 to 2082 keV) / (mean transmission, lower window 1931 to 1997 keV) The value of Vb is 0.9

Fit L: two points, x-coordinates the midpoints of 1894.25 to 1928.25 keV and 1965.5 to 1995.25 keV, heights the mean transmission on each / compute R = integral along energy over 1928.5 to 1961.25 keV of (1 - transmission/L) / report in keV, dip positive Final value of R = 2.5 keV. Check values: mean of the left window 121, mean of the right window 99.6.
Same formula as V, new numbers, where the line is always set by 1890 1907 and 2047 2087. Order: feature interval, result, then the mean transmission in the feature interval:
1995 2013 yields 1.0 keV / 95.1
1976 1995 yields 1.0 keV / 97.6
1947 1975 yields 0.9 keV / 103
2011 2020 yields 0.3 keV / 95.9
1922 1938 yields 0.3 keV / 108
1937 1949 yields 0.9 keV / 99.9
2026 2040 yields 0.8 keV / 91.4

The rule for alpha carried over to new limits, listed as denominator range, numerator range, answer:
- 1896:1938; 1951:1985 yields 0.87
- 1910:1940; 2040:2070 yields 0.79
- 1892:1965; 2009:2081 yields 0.83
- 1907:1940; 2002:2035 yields 0.81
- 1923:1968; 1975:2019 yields 0.93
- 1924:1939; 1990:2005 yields 0.89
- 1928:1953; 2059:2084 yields 0.91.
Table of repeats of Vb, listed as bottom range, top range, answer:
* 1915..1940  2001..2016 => 0.85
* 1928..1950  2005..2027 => 0.94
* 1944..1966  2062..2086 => 0.91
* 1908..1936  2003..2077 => 0.78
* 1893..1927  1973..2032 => 0.80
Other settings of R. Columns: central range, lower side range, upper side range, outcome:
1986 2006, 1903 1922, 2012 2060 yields 1.56 keV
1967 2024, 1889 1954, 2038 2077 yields 1.82 keV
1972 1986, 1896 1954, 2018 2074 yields 0.39 keV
